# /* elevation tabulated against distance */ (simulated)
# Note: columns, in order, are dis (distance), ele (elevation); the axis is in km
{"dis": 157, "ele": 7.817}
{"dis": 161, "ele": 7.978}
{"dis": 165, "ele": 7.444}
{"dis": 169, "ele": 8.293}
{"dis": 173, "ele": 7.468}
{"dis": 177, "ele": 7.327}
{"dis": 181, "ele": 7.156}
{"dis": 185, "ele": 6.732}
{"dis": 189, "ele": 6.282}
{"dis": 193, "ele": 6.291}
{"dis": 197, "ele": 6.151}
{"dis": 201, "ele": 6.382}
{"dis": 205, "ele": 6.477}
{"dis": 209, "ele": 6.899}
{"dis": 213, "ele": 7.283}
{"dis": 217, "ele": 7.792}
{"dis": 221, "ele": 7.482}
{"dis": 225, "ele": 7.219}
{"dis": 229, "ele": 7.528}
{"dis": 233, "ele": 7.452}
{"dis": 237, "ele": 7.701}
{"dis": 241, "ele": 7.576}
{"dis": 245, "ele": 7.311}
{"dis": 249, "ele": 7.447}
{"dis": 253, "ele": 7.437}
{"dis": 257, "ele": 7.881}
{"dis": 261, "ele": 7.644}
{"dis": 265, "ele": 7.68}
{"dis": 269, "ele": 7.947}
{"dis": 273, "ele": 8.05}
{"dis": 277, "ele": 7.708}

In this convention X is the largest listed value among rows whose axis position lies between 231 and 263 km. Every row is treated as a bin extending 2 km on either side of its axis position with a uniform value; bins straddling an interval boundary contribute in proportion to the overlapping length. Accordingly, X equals 7.881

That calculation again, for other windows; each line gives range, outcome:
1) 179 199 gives 7.156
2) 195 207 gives 6.477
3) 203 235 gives 7.792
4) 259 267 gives 7.68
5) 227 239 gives 7.701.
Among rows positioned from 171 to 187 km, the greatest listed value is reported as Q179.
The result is 7.468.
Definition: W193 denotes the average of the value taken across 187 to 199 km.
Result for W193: 6.24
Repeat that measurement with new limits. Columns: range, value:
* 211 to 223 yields 7.52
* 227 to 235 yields 7.49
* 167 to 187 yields 7.4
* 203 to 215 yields 6.89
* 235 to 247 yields 7.53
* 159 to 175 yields 7.8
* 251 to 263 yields 7.65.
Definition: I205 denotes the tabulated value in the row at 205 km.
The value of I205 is 6.477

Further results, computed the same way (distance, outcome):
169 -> 8.293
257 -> 7.881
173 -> 7.468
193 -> 6.291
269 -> 7.947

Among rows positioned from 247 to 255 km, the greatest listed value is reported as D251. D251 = 7.447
